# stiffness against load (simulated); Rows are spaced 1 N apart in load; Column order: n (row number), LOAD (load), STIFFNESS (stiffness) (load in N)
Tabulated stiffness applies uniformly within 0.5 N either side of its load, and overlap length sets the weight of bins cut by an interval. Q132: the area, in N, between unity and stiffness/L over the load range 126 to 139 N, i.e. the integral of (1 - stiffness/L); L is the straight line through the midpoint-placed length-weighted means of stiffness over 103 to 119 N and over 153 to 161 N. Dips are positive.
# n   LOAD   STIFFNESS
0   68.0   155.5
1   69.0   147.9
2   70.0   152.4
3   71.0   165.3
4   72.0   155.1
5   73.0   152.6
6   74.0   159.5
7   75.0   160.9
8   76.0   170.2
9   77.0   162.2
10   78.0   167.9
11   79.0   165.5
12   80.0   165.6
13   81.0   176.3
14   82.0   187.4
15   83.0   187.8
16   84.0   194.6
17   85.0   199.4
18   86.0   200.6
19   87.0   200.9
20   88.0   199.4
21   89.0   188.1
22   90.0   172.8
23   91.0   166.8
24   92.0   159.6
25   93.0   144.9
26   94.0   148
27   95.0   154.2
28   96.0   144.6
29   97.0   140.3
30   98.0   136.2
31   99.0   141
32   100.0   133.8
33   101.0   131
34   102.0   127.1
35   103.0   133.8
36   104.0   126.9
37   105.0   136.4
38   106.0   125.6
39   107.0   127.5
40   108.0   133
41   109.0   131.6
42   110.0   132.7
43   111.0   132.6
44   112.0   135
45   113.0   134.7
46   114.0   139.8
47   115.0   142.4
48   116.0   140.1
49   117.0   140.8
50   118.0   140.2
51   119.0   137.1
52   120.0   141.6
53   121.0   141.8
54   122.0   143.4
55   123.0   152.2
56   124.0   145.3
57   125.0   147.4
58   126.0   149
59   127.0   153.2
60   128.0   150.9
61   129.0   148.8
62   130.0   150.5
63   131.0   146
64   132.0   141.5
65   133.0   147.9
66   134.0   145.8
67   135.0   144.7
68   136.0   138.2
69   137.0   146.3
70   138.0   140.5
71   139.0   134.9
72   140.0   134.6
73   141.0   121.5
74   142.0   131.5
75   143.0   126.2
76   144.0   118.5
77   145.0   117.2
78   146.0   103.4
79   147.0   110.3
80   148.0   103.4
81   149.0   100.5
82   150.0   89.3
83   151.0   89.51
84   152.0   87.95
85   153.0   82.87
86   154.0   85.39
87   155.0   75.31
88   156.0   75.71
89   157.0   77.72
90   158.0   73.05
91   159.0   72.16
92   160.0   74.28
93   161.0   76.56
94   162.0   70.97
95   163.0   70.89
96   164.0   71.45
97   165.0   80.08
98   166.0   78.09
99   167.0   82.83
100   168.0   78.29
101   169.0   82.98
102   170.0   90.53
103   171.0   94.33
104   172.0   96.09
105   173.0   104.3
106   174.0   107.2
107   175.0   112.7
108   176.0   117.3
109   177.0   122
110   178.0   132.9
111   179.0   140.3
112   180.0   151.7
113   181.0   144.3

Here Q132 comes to -4.6 N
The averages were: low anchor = 135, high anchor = 76.7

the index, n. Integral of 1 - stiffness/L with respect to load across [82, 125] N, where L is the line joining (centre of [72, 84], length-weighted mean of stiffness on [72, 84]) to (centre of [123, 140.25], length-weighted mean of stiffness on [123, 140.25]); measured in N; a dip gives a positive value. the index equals 2.23 N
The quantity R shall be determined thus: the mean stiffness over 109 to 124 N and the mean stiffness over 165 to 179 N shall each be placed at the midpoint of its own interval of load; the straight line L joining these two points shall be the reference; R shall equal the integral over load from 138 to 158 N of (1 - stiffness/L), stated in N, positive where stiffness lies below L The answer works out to 2.5 N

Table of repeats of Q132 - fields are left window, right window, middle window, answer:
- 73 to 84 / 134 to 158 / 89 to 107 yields 1.2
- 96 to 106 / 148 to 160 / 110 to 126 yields -3.2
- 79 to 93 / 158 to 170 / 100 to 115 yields 2.0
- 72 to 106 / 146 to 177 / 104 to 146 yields -4.9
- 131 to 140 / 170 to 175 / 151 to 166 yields 5.1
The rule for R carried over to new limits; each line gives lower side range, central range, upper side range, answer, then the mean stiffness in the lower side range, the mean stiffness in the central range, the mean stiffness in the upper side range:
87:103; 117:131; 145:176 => -2.5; 153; 146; 87.6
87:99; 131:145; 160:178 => -1.9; 160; 136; 91.1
